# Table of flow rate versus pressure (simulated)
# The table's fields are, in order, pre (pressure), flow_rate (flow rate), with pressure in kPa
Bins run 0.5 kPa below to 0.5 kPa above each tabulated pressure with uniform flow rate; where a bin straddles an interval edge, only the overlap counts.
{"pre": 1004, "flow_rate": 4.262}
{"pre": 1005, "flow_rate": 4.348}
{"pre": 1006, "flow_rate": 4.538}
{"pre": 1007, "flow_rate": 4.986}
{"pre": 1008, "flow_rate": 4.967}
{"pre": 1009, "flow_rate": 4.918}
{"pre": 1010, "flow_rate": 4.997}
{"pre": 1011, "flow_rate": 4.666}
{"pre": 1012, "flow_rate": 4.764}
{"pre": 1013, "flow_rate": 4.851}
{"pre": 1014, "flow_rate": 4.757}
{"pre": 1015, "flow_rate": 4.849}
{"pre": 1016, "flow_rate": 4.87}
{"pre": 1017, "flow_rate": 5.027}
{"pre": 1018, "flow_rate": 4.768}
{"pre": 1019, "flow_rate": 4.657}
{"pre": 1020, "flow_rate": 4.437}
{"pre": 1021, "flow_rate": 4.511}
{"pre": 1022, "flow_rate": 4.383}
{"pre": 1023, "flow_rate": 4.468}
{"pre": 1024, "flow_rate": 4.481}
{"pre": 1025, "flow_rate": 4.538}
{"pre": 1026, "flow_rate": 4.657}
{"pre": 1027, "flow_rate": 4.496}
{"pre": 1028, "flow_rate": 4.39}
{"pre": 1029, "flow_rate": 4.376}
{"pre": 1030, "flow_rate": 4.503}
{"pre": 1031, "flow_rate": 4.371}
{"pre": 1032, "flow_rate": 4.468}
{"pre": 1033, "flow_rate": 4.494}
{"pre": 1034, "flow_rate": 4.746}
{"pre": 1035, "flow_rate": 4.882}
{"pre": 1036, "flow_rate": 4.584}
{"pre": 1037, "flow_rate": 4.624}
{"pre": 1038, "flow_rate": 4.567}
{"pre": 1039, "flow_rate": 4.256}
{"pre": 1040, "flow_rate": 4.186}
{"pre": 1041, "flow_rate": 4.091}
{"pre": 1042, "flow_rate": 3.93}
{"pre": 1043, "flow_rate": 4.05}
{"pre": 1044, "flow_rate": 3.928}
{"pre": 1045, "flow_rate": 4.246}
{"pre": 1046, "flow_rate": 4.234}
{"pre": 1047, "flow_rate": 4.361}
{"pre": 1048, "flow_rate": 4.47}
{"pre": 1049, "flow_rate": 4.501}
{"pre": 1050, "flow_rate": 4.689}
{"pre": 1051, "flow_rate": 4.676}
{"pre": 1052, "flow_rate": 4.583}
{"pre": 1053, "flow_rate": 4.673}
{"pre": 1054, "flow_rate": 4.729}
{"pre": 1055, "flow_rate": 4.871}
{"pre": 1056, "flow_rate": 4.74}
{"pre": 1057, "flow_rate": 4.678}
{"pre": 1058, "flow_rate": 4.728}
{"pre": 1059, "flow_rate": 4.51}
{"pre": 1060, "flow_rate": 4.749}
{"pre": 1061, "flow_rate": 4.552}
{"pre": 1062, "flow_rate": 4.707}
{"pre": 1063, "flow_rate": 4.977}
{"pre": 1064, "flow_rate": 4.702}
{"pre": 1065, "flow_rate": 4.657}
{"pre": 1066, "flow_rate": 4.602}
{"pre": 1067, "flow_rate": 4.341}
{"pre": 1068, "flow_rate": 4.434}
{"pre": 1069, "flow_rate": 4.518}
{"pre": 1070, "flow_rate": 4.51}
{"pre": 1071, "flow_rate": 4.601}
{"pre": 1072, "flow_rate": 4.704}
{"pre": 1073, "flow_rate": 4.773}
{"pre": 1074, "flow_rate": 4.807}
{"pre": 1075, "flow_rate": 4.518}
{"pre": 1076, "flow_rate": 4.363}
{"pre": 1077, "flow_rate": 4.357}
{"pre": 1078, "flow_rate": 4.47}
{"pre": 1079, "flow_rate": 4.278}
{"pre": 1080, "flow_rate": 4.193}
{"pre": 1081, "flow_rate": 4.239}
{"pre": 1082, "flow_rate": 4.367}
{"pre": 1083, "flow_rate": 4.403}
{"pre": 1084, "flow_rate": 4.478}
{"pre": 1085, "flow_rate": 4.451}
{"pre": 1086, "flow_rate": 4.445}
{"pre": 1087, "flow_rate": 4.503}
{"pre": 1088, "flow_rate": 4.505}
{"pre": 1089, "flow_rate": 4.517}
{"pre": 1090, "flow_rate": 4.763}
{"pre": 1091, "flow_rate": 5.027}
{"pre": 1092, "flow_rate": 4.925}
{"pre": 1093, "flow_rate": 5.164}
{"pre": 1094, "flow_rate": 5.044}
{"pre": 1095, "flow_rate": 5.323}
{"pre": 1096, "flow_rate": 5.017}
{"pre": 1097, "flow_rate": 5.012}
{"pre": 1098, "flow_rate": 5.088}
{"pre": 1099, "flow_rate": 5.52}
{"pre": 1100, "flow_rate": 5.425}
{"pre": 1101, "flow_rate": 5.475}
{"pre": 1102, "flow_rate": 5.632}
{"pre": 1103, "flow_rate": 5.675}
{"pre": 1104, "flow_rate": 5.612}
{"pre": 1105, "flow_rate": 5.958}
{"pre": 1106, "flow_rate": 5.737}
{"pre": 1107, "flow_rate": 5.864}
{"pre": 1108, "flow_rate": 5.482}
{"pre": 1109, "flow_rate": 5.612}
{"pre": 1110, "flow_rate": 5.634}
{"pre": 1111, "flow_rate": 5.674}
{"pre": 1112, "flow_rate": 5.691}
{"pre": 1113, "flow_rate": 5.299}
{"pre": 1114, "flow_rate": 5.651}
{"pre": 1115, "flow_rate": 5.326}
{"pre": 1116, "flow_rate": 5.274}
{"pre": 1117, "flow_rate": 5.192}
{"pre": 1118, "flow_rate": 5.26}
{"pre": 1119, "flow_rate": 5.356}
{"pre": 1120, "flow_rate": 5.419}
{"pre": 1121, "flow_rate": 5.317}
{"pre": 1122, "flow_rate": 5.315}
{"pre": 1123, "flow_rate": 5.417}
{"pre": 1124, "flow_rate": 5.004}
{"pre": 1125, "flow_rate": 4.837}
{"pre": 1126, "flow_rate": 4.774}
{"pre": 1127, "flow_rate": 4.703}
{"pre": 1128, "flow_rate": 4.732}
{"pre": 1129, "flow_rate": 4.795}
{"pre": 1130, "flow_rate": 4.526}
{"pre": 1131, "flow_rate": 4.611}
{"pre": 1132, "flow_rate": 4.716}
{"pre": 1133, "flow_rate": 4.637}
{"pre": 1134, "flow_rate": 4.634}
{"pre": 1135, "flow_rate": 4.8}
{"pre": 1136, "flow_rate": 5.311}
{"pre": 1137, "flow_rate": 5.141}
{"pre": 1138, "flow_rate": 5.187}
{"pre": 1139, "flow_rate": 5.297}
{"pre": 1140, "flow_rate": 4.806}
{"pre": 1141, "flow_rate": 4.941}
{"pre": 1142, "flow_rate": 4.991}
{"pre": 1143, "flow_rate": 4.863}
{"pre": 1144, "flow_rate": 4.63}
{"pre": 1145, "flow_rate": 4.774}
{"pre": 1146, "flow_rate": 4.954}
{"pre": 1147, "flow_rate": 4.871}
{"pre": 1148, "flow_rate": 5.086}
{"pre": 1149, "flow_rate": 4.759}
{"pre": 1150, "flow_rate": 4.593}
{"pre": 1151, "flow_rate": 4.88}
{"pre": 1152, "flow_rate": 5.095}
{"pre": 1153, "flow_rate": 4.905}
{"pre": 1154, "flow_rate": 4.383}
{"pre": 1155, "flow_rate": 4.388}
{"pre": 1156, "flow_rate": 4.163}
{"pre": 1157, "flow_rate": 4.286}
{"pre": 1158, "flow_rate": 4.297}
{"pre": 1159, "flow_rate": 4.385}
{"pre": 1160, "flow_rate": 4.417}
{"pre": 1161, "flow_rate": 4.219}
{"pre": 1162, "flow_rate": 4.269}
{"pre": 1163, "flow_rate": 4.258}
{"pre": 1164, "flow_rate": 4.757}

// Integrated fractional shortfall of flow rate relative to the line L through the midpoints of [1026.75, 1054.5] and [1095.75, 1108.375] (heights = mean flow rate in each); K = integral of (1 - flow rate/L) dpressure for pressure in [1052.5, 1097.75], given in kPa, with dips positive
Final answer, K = 3.5 kPa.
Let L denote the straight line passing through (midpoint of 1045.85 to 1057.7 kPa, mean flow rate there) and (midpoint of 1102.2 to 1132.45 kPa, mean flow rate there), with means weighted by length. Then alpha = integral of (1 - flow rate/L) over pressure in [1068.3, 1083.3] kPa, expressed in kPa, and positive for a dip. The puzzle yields 1.2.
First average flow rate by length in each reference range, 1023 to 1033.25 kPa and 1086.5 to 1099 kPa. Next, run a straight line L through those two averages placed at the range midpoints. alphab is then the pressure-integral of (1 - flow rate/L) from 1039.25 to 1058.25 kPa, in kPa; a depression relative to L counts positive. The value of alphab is 0.8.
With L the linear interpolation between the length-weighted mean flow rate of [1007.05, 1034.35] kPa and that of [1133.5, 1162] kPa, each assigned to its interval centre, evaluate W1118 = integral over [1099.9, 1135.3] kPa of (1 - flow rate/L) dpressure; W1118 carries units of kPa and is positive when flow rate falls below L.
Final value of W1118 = -3.99 kPa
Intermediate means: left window 4.65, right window 4.74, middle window 5.25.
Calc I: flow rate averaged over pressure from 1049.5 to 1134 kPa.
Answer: 4.92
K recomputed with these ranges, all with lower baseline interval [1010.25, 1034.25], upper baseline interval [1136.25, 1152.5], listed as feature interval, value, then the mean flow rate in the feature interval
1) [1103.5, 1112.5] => -1.6 kPa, 5.7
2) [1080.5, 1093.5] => 0.5 kPa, 4.6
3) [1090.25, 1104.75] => -1.4 kPa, 5.28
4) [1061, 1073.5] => 0.3 kPa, 4.62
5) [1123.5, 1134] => 0.4 kPa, 4.73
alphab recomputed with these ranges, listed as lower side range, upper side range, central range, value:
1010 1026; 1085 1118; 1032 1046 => 1.37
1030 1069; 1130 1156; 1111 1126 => -1.76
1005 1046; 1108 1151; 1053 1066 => 0.02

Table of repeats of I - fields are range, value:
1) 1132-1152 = 4.9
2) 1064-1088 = 4.48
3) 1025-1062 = 4.49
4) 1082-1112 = 5.17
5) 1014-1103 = 4.63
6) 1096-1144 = 5.21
